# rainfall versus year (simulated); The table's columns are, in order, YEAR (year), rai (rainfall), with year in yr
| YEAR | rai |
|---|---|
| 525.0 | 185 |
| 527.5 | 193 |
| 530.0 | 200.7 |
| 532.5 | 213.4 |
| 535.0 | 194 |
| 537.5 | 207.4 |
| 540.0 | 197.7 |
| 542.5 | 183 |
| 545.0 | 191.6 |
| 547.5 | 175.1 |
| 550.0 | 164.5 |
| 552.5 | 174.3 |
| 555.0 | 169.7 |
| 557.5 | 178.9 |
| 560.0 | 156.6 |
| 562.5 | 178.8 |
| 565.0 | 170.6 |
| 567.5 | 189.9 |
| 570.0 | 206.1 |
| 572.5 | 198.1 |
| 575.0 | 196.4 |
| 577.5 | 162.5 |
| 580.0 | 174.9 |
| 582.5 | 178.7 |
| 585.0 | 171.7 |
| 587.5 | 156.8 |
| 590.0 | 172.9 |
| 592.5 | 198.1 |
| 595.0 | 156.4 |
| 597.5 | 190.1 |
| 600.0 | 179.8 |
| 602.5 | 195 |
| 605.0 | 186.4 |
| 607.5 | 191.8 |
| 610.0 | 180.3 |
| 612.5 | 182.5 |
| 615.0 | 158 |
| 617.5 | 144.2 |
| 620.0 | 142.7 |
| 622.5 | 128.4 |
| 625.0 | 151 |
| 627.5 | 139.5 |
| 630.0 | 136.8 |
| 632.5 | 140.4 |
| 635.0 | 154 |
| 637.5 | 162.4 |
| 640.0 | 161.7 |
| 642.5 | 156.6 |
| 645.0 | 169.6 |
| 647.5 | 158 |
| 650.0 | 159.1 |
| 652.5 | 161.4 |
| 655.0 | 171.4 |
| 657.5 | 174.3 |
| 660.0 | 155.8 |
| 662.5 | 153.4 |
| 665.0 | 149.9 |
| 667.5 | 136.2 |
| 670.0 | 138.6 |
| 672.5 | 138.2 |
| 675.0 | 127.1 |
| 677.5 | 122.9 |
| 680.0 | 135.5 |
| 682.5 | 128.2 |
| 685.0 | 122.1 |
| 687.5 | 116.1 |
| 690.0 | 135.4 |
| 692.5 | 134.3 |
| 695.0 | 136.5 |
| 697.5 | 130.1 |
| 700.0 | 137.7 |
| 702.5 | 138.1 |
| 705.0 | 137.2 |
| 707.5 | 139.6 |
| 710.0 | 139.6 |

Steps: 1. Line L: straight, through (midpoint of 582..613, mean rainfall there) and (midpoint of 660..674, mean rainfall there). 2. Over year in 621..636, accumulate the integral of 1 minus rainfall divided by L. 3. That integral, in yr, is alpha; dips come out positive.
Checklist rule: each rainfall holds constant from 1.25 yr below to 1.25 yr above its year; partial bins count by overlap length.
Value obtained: 2.05 yr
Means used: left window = 180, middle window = 141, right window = 144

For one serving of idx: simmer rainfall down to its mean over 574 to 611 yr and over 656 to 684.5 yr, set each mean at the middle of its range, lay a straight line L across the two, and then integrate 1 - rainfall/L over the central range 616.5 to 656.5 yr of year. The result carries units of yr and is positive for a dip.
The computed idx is 1.2 yr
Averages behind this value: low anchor 179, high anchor 142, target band 153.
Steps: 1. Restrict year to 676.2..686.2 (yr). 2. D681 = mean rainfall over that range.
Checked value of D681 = 127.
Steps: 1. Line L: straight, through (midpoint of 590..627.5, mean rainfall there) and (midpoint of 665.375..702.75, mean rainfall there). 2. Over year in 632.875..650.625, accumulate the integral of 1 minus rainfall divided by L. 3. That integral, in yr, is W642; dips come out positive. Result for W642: -0.7 yr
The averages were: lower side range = 169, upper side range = 132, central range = 159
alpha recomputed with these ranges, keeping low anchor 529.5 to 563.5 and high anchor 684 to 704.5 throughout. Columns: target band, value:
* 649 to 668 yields -1.9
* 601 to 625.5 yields -0.9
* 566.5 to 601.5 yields -2.0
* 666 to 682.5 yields 0.7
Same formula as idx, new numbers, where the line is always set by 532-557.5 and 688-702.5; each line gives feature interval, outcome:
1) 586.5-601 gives -0.60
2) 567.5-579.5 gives -0.93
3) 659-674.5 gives -0.03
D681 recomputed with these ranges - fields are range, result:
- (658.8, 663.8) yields 155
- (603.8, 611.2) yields 186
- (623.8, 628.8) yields 145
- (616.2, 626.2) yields 142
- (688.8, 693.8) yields 135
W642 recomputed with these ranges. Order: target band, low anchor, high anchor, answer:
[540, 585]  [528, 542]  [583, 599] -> 2.0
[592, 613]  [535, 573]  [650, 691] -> -2.3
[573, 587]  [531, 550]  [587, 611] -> 0.6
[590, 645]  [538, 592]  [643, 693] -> -0.7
